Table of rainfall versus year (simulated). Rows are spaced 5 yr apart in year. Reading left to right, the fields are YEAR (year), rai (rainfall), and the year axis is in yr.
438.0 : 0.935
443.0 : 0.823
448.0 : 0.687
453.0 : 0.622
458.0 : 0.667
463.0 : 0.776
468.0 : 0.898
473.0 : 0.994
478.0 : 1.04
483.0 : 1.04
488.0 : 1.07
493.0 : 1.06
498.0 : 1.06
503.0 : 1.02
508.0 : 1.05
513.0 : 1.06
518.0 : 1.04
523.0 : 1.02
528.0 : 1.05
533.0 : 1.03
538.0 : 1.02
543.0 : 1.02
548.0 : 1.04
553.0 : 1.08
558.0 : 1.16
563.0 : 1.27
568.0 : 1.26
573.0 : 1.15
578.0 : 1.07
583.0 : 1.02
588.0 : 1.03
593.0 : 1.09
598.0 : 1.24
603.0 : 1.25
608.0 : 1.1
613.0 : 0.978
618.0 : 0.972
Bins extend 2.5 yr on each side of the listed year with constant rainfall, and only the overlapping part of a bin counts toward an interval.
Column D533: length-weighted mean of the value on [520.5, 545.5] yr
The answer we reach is 1.03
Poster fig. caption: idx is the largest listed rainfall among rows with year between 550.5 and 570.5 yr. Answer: 1.27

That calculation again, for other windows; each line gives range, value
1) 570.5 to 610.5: 1.25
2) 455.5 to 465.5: 0.776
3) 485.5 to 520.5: 1.07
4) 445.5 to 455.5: 0.687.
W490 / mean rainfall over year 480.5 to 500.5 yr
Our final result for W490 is 1.06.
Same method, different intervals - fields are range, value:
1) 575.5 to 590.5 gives 1.04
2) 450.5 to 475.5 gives 0.791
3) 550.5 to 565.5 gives 1.17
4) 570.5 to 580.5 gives 1.11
